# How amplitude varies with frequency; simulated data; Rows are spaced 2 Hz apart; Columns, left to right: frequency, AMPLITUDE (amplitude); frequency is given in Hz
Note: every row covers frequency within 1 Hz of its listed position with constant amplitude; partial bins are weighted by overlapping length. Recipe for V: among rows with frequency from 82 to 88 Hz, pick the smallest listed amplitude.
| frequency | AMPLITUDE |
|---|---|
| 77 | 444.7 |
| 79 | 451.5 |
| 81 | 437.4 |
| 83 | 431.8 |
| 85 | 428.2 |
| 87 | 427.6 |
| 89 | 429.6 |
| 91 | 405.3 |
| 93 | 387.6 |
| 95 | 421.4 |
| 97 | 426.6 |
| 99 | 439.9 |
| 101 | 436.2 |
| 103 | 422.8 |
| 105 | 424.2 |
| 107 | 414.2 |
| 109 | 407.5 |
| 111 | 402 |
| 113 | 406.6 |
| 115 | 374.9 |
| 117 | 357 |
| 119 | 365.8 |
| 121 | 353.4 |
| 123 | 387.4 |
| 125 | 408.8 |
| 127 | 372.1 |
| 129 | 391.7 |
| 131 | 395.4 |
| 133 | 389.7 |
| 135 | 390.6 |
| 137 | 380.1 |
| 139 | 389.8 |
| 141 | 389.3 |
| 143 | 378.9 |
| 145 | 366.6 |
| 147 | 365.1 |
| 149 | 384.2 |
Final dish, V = 427.6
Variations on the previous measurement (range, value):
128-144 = 378.9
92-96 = 387.6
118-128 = 353.4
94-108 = 414.2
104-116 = 374.9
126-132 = 372.1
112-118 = 357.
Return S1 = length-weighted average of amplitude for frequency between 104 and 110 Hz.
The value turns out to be 415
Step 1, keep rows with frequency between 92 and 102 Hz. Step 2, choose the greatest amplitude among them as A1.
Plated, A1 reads 439.9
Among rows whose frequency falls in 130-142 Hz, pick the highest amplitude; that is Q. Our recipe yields 395.4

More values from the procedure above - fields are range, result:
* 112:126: 408.8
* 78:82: 451.5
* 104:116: 424.2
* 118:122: 365.8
